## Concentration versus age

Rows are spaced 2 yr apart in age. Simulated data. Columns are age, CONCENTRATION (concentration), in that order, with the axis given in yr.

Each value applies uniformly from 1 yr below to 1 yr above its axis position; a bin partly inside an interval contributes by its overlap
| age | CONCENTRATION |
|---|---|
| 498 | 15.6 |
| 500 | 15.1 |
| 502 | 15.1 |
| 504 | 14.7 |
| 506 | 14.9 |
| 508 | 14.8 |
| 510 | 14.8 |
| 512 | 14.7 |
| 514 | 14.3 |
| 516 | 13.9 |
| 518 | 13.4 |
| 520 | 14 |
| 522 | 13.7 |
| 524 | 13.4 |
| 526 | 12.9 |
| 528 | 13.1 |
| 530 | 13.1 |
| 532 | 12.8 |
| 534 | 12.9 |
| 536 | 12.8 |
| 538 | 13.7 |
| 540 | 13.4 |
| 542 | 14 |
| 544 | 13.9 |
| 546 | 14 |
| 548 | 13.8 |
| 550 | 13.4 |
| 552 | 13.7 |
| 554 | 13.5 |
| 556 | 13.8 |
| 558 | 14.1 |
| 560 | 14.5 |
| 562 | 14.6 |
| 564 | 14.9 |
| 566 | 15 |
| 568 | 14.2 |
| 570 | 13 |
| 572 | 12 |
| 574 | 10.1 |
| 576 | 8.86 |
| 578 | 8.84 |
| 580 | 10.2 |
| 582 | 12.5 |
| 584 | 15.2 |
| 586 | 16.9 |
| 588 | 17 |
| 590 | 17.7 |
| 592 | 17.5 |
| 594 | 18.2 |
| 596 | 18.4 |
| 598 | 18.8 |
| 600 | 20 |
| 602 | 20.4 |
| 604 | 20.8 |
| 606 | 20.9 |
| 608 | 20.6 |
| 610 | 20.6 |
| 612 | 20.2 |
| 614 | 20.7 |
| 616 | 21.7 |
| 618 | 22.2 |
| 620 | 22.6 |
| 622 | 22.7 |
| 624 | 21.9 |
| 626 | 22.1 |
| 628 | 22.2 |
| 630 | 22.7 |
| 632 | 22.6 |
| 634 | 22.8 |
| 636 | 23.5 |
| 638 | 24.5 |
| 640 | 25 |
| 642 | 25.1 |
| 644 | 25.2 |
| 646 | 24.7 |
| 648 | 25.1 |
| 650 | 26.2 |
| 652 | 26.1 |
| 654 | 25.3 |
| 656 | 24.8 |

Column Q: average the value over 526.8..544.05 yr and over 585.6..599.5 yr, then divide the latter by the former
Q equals 1.3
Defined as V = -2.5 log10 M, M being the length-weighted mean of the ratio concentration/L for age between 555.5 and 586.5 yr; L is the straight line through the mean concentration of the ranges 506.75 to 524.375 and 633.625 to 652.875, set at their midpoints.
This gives 0.399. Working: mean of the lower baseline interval 14.1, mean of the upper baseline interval 24.9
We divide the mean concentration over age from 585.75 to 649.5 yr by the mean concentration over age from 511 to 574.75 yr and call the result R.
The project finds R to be 1.58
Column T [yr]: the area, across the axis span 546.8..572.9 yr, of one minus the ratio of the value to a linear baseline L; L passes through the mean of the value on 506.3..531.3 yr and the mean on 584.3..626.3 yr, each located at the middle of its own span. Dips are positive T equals 4.4 yr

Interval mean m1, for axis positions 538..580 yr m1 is 13.1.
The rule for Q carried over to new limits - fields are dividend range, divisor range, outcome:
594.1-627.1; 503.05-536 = 1.51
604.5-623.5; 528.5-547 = 1.59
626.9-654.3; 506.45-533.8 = 1.77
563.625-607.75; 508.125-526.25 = 1.12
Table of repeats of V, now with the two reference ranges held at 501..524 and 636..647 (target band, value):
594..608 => 0.089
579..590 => 0.348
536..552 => 0.229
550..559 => 0.278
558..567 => 0.245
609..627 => 0.061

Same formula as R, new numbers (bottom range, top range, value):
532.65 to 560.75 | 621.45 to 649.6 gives 1.73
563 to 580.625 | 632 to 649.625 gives 2.05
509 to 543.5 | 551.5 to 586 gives 0.96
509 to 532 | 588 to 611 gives 1.41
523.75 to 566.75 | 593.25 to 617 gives 1.47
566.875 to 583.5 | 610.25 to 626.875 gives 1.91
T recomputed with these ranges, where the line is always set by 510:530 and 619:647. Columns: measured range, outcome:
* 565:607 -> 8.6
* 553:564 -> 1.8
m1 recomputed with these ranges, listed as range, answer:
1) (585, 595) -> 17.5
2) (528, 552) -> 13.4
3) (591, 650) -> 21.9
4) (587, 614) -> 19.4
